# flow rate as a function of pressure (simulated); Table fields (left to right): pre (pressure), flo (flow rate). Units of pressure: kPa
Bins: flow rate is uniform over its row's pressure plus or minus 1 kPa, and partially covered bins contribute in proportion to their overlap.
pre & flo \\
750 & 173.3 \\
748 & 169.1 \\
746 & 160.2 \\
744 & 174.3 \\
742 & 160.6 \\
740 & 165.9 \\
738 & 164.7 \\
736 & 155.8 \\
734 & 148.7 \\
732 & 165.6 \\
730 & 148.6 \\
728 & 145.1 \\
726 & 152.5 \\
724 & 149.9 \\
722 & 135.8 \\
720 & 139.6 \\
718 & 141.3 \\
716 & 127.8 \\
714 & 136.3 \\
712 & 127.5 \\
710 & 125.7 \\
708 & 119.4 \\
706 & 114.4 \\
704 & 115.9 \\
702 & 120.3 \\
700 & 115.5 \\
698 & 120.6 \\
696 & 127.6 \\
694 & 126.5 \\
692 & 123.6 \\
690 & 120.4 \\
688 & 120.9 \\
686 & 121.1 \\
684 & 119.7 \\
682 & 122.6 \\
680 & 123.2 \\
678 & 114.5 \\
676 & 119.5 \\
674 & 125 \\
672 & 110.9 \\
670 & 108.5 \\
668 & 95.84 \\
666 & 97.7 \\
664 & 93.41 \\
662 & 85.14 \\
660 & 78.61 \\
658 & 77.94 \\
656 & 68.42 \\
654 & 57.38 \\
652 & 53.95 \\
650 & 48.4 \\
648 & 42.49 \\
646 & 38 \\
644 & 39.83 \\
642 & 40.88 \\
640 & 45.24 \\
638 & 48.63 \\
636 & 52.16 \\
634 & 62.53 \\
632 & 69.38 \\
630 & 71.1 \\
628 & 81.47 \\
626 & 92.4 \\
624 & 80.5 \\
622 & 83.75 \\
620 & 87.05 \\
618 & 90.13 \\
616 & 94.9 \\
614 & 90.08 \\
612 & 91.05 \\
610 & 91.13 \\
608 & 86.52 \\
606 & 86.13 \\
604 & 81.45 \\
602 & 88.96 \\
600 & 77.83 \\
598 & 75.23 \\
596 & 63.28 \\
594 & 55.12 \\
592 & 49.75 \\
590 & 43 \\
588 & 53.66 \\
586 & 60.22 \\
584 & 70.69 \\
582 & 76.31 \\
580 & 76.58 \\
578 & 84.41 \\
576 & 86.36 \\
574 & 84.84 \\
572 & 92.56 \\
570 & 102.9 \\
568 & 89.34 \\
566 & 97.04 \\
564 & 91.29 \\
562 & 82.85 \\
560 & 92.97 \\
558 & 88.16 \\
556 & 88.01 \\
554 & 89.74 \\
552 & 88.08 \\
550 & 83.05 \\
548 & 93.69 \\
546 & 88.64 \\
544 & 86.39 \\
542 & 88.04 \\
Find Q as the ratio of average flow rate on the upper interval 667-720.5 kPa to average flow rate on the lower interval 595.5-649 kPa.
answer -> 1.7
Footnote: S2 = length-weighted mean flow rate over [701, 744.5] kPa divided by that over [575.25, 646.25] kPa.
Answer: 2.0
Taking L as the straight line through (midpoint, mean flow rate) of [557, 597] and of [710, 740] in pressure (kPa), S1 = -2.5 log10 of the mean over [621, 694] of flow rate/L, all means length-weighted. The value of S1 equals 0.34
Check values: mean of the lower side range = 77.1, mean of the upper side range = 146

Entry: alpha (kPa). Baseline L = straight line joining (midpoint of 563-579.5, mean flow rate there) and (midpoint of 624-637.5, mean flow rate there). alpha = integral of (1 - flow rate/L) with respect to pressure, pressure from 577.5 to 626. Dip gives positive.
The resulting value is 1.9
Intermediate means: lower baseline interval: 90.7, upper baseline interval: 71.3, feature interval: 76.8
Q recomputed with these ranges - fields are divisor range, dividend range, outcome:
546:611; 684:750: 1.73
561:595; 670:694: 1.57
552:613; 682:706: 1.51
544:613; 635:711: 1.16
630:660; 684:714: 2.23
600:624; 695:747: 1.61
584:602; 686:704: 1.96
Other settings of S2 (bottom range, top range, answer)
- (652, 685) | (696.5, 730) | 1.33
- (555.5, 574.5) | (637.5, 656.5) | 0.52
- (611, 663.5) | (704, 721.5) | 1.88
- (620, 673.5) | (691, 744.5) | 1.95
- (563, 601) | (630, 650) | 0.66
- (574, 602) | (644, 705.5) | 1.44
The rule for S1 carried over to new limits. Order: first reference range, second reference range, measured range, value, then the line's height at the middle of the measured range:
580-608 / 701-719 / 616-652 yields 0.33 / 88.3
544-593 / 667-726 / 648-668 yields 0.46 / 111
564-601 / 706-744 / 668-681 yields 0.05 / 120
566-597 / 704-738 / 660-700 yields 0.06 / 120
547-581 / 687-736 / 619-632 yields 0.29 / 107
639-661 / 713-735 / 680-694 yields -0.23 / 99.2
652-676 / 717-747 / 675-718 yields -0.02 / 121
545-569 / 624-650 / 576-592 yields 0.19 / 78.7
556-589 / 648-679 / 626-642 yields 0.35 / 86.1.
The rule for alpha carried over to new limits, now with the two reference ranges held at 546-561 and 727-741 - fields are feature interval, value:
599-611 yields 2.5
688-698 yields 1.2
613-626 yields 2.9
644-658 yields 8.2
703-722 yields 2.6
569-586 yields 2.6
